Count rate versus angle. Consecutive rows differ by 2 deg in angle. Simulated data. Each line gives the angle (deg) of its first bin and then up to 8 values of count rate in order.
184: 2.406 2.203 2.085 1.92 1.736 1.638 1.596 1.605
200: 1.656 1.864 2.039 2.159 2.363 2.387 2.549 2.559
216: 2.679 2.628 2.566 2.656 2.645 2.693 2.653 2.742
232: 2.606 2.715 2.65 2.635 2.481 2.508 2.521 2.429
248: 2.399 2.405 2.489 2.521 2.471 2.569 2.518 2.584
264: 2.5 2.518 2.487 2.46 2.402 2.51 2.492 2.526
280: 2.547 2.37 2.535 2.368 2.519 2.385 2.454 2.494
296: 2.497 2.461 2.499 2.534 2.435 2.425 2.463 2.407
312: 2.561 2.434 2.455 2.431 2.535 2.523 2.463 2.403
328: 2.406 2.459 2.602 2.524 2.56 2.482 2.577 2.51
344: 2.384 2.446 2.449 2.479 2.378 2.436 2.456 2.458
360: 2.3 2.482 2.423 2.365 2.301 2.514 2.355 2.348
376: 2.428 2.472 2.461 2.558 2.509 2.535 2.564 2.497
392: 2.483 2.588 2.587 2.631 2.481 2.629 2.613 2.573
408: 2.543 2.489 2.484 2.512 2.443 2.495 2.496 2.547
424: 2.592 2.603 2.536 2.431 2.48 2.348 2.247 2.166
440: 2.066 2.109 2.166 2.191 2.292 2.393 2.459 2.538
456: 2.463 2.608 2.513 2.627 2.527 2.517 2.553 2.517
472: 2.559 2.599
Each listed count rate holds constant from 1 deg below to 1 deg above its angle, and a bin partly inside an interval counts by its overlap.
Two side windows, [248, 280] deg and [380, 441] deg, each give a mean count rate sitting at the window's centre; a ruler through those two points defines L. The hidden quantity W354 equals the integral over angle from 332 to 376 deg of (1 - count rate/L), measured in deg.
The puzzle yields 0.9 deg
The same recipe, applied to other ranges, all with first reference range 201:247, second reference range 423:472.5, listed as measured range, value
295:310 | 0.1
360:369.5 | 0.2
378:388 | -0.3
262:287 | 0.1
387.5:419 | -1.3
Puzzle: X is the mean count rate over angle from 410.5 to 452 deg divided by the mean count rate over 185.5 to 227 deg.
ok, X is 1.08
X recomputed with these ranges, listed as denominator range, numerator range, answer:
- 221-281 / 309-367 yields 0.97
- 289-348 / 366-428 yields 1.01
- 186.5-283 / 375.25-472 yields 1.03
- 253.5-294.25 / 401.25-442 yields 0.99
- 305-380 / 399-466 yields 1.00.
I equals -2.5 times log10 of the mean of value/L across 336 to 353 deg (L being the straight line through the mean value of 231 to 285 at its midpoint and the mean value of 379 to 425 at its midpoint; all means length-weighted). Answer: 0.02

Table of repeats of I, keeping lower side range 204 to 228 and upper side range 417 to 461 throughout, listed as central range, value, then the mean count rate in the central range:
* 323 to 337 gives -0.01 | 2.49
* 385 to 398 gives -0.06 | 2.55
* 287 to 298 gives 0.00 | 2.47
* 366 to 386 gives 0.00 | 2.44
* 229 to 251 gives -0.02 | 2.55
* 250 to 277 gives 0.00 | 2.5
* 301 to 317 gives 0.00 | 2.46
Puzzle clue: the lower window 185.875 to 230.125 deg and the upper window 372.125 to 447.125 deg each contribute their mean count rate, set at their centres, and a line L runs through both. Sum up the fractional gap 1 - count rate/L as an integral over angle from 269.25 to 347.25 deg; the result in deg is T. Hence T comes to -4.35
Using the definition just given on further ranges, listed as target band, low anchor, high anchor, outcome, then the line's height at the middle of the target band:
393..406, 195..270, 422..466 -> -1.0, 2.41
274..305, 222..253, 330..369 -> 0.5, 2.52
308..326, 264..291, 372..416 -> 0.1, 2.49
